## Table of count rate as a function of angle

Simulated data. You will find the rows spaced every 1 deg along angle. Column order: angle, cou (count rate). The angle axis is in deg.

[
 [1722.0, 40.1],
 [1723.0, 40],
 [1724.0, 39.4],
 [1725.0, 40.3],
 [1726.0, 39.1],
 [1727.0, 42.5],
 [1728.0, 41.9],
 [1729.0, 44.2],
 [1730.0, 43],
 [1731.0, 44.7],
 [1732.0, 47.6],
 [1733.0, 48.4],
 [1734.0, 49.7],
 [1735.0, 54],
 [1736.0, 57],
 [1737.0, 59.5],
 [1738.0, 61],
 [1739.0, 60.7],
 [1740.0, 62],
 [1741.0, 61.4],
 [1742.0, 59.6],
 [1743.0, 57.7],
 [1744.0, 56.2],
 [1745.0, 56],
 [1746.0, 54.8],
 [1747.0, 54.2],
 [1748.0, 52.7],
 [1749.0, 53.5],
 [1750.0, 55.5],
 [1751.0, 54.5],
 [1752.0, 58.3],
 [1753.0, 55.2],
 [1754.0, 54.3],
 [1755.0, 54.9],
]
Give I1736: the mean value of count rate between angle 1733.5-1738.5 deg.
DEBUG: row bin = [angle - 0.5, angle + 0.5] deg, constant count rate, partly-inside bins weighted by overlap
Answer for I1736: 56.2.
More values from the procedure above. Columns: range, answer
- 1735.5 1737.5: 58.2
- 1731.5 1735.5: 49.9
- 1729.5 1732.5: 45.1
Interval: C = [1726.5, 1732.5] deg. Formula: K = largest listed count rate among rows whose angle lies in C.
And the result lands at 47.6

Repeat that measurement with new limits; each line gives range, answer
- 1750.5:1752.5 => 58.3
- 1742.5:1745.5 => 57.7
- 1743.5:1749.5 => 56.2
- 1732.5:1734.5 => 49.7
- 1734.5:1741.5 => 62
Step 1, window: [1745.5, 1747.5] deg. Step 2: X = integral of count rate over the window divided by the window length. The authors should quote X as 54.5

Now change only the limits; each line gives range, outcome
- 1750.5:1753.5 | 56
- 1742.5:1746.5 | 56.2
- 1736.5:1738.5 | 60.2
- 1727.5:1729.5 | 43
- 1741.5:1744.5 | 57.8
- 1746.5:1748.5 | 53.5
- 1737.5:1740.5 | 61.2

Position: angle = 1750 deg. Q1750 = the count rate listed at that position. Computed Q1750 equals 55.5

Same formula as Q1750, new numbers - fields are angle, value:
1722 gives 40.1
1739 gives 60.7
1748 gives 52.7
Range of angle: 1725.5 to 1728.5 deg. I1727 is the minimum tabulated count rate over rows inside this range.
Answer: 39.1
